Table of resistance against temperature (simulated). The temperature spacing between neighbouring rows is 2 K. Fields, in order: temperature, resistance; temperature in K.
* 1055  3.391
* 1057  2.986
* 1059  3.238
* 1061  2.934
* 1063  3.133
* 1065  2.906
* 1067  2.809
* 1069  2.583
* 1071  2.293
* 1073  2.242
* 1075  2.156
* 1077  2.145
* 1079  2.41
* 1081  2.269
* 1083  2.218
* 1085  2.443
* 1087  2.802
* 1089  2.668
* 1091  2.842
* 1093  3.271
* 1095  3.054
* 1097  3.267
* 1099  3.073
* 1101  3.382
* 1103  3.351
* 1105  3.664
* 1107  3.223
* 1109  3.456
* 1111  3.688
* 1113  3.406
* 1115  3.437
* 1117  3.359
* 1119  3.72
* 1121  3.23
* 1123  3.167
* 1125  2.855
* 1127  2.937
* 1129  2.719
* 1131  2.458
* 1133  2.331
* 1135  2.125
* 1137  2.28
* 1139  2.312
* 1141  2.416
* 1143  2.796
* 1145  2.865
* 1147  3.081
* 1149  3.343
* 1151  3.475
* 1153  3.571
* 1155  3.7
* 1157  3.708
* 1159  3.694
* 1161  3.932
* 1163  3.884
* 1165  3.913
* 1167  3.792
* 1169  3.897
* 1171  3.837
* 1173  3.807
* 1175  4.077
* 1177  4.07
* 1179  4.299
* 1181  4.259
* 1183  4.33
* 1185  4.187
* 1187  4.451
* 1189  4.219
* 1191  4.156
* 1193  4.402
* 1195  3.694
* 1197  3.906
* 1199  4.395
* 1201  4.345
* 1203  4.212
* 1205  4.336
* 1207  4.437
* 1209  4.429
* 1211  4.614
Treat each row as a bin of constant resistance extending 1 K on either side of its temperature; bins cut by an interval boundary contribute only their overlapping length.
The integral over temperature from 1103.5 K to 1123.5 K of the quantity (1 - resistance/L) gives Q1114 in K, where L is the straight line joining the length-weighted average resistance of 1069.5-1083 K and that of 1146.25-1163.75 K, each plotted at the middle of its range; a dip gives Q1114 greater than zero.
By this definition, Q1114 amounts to -3.8 K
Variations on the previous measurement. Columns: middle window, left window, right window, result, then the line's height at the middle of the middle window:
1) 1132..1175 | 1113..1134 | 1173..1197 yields 3.9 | 3.59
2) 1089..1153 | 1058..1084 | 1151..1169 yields 3.1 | 3.24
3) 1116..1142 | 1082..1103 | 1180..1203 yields 4.8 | 3.4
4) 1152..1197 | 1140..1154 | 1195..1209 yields -4.2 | 3.66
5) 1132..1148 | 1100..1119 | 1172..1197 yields 5.2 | 3.74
